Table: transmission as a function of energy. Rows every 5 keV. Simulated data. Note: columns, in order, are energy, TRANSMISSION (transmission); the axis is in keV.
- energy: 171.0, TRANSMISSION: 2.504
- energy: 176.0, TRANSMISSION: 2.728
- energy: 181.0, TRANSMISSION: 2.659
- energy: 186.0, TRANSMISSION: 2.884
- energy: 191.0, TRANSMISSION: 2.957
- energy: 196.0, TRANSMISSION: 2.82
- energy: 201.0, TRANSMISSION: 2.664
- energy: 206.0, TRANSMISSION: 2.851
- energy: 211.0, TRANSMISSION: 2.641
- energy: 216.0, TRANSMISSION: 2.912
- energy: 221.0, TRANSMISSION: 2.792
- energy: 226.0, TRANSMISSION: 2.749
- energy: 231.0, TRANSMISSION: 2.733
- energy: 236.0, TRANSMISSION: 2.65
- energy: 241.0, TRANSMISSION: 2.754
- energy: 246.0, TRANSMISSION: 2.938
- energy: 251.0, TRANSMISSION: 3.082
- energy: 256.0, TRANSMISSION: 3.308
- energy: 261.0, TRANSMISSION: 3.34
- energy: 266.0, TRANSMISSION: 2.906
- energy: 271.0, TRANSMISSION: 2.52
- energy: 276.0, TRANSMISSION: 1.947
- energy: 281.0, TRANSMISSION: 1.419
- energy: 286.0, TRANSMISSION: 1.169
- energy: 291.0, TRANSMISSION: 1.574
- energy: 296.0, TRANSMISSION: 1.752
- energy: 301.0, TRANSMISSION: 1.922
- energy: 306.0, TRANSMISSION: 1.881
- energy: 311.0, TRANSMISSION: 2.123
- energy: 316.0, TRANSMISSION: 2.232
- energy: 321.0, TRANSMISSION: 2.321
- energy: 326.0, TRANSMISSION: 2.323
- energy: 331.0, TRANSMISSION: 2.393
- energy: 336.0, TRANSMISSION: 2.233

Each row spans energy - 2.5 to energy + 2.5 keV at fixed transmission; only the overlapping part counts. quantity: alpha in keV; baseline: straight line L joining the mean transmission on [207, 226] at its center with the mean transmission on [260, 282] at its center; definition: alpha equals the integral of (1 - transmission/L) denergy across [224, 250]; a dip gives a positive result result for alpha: -1.3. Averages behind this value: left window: 2.78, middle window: 2.78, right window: 2.43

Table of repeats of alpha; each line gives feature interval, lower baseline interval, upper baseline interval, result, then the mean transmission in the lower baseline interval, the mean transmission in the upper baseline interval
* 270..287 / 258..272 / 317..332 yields 6.5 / 2.98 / 2.33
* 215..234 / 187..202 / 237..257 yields 0.8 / 2.84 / 2.97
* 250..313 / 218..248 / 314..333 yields 8.4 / 2.77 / 2.32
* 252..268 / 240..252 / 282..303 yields -4.2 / 2.93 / 1.58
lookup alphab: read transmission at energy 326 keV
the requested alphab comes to 2.323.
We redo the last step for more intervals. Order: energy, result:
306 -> 1.881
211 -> 2.641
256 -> 3.308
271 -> 2.52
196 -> 2.82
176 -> 2.728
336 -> 2.233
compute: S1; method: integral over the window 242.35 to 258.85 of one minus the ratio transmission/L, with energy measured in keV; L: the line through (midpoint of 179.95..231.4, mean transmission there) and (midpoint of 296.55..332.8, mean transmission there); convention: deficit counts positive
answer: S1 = -3.7 keV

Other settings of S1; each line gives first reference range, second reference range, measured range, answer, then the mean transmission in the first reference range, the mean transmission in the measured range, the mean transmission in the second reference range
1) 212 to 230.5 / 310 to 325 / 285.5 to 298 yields 4.44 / 2.79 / 1.54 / 2.25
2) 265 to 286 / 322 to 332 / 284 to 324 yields 5.92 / 2.02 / 1.89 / 2.35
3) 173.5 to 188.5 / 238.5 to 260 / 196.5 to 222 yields 0.89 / 2.76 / 2.77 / 3.04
